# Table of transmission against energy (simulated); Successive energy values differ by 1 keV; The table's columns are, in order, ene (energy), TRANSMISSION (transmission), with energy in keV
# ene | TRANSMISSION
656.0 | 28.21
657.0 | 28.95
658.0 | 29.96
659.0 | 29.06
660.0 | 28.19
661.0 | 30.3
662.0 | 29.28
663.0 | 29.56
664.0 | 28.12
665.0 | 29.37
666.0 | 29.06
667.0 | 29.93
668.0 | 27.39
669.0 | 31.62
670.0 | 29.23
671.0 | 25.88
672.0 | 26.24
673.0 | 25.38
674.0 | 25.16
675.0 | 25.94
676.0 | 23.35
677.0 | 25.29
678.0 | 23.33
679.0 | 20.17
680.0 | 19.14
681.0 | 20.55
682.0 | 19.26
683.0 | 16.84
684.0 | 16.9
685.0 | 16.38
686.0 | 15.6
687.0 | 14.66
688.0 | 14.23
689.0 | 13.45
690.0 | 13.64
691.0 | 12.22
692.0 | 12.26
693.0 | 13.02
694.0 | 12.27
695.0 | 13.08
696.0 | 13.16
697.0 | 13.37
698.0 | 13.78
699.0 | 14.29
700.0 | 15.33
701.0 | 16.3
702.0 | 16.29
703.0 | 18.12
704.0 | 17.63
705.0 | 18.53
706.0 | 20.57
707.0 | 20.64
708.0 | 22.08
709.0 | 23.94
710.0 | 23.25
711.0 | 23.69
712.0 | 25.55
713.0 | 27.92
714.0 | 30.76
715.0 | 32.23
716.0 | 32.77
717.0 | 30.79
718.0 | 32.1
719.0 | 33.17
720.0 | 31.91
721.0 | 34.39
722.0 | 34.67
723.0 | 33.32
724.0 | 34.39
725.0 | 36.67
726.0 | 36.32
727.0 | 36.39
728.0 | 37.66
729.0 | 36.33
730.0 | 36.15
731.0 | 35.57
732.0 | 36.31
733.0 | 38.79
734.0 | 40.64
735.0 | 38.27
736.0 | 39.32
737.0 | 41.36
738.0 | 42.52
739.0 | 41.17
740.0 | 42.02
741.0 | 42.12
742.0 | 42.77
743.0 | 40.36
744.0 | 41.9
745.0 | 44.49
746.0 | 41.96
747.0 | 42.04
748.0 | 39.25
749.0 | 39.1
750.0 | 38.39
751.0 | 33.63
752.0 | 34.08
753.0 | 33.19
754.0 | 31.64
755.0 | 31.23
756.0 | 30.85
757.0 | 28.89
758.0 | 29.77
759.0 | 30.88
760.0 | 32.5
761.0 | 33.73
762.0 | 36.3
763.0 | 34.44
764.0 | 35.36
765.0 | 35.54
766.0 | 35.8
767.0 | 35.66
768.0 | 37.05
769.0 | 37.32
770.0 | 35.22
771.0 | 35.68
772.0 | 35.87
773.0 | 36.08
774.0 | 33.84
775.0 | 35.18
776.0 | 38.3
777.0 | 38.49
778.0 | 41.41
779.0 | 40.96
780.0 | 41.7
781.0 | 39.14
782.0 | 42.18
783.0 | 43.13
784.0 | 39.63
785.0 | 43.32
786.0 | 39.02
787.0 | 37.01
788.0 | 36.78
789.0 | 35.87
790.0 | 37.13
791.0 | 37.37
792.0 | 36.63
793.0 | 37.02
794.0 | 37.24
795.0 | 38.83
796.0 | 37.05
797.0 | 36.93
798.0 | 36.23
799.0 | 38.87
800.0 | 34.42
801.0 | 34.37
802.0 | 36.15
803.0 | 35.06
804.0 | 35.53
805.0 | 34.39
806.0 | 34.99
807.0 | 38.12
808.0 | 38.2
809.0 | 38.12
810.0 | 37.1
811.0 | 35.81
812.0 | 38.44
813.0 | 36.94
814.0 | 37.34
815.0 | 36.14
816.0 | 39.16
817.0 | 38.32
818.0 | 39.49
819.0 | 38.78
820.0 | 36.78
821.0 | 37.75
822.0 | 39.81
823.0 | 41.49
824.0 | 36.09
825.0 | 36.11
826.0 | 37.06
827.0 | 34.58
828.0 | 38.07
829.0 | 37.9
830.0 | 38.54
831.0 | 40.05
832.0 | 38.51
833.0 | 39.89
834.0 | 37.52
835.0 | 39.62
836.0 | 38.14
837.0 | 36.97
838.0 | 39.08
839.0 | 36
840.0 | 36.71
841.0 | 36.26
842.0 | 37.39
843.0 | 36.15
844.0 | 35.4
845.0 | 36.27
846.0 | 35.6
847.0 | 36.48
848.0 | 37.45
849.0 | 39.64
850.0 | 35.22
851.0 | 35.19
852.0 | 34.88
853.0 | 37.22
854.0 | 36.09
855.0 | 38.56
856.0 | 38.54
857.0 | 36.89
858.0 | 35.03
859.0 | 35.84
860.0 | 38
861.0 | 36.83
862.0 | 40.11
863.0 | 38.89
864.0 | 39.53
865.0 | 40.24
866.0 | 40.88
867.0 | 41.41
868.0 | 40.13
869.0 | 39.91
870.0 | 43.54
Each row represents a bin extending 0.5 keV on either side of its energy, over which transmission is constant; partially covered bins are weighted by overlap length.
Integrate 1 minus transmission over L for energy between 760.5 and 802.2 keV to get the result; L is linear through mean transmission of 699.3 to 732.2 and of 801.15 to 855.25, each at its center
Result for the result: -4.7 keV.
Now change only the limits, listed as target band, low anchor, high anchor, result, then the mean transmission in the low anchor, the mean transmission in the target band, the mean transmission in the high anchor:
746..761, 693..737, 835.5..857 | -2.0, 27.4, 34.2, 36.8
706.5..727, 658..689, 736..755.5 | 1.9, 24.1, 30.2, 39.1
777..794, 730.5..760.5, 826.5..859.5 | -0.8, 37.5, 39.2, 37.1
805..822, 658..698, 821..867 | -1.4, 21.6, 37.6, 37.6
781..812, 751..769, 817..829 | -1.3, 33.5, 37.5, 37.8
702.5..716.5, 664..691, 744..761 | 1.9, 22.2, 24.1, 35.3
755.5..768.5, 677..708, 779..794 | -0.2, 16.4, 33.6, 39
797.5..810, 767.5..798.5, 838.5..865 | 0.5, 38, 36.2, 37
